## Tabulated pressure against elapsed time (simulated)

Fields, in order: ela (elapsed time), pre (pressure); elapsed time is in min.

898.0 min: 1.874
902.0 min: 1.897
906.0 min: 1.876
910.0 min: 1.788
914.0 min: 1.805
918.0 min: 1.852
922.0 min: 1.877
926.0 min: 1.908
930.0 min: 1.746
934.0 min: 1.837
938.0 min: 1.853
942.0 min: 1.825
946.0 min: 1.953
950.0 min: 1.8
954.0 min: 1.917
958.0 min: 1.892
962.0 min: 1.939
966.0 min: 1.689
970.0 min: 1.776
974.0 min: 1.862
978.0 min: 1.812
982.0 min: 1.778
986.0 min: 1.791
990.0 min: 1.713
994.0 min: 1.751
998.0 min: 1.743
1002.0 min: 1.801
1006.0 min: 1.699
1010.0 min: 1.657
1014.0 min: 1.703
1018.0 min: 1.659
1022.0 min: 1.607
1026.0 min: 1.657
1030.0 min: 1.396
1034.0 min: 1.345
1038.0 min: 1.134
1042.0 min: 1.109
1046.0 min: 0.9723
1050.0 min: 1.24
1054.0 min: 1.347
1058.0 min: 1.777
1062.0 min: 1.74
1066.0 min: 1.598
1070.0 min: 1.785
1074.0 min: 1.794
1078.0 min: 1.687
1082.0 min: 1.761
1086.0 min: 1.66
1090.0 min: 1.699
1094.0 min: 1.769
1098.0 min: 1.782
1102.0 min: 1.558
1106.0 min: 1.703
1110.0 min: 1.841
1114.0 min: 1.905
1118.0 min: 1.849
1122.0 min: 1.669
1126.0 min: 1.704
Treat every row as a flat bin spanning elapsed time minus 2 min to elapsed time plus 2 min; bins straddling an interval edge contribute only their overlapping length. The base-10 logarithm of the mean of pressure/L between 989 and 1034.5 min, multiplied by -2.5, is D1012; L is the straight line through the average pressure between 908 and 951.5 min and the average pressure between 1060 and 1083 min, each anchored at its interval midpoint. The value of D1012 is 0.08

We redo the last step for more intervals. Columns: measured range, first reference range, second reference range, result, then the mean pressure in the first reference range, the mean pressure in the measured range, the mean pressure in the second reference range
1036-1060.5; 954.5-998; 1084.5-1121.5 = 0.36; 1.8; 1.27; 1.75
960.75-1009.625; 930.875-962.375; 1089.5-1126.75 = 0.04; 1.87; 1.77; 1.75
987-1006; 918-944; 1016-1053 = -0.15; 1.84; 1.75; 1.35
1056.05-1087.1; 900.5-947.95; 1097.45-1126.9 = 0.03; 1.85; 1.73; 1.75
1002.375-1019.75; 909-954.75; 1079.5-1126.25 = 0.07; 1.85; 1.69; 1.74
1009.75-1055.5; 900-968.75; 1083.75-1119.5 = 0.27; 1.85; 1.39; 1.75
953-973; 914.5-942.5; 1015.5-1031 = -0.05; 1.84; 1.84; 1.6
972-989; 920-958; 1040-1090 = -0.03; 1.86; 1.8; 1.55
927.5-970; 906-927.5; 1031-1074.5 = -0.06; 1.85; 1.84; 1.43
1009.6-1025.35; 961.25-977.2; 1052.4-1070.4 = 0.04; 1.81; 1.66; 1.64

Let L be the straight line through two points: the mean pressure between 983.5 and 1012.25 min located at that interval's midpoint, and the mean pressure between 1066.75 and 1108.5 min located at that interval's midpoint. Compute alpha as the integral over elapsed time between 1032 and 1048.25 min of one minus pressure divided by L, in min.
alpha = 5.5 min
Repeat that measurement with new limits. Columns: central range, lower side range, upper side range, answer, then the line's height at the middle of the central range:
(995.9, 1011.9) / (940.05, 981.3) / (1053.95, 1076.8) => 0.5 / 1.79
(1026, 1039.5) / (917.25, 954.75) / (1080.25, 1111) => 3.2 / 1.77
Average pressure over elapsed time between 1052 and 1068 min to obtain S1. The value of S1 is 1.62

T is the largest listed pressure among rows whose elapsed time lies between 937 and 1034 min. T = 1.953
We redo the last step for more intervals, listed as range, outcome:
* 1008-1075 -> 1.794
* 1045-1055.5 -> 1.347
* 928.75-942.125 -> 1.853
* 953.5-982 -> 1.939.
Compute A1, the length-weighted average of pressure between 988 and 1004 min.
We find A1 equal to 1.75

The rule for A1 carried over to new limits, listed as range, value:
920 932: 1.84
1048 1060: 1.45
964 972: 1.73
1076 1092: 1.7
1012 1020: 1.68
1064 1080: 1.72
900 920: 1.84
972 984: 1.82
